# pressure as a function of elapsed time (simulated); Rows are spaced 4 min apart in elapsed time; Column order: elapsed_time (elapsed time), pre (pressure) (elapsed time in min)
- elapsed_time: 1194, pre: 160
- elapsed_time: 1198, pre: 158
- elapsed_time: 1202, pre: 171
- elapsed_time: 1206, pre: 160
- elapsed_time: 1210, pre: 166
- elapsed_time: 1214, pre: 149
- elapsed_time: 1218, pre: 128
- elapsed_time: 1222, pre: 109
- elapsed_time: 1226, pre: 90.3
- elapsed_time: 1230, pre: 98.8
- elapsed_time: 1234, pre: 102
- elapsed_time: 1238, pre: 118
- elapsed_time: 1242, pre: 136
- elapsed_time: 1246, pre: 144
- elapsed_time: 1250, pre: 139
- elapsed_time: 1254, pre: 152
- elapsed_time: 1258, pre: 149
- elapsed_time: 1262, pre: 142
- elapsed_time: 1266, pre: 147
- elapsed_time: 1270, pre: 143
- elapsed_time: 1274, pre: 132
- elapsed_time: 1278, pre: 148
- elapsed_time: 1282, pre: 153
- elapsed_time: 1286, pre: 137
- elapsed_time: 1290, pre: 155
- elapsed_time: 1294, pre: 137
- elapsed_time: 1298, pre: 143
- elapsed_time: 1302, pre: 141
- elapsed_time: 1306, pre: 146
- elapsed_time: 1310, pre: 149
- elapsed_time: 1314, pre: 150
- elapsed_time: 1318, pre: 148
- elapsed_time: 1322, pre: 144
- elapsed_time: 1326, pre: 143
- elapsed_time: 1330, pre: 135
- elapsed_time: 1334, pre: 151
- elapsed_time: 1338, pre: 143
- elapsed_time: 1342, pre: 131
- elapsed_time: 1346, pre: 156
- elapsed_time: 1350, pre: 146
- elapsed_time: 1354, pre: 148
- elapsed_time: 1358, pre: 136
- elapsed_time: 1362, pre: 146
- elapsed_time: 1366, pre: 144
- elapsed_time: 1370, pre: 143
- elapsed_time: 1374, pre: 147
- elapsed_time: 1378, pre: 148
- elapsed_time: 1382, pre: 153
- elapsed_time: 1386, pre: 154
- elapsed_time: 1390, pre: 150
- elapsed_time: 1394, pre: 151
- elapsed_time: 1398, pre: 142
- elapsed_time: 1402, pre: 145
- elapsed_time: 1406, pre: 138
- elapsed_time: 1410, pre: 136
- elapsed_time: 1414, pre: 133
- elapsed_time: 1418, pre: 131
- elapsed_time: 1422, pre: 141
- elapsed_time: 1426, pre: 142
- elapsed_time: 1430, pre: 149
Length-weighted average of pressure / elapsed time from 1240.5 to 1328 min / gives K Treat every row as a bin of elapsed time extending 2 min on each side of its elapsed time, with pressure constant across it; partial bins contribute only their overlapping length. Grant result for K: 145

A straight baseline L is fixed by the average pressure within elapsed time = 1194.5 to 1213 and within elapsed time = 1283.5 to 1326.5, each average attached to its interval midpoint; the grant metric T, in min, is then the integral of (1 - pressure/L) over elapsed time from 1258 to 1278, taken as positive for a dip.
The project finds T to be 1.2 min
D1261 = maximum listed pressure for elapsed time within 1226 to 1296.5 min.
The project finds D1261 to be 155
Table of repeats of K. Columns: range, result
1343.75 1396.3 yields 148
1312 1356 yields 145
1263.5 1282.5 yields 144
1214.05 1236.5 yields 110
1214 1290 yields 133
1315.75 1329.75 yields 144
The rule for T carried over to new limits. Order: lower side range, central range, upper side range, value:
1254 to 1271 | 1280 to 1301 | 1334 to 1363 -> 0.10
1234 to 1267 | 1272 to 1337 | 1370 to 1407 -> -1.16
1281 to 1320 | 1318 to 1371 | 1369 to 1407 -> 1.04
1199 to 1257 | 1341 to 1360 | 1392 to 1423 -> -0.87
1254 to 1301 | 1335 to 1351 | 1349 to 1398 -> 0.20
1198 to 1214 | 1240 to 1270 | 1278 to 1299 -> 1.63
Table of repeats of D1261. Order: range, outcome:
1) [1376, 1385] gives 153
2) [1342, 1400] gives 156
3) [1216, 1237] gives 128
